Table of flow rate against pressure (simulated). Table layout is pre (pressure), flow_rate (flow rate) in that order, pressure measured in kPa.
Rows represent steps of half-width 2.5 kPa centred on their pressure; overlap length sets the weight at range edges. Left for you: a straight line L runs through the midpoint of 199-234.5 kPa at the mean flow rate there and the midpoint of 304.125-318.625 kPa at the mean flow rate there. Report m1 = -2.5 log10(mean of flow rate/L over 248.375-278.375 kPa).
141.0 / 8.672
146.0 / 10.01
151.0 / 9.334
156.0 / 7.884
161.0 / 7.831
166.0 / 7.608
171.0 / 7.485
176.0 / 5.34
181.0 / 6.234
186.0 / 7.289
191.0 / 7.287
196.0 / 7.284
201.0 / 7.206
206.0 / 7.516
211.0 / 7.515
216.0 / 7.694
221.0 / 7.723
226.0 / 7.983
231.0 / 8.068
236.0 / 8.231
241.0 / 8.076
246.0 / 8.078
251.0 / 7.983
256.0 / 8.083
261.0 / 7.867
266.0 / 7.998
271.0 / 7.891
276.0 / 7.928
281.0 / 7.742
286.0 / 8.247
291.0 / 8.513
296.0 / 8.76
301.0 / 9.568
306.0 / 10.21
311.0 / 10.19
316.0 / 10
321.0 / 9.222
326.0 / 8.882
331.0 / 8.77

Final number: 0.12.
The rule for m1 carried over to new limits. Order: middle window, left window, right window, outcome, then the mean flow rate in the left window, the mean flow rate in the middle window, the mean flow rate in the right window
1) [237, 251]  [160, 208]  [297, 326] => 0.03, 7.08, 8.08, 9.7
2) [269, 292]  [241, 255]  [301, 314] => 0.14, 8.04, 8.04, 10.1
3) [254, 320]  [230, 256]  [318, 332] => -0.01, 8.09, 8.71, 9.02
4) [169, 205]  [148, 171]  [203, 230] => 0.15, 8.13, 6.89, 7.7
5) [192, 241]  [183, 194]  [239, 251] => -0.01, 7.24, 7.7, 8.06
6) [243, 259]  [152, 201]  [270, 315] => 0.03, 7.21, 8.04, 8.85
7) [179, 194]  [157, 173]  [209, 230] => 0.11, 7.67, 6.97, 7.76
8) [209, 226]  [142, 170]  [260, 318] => 0.12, 8.48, 7.7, 8.75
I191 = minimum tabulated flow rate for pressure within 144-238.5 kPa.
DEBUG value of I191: 5.34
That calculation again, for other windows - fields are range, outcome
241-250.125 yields 8.076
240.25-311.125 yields 7.742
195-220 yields 7.206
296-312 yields 8.76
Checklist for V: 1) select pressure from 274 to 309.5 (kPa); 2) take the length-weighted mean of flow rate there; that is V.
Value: 8.76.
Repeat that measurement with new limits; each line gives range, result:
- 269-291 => 8.02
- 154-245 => 7.47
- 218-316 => 8.41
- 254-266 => 7.98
